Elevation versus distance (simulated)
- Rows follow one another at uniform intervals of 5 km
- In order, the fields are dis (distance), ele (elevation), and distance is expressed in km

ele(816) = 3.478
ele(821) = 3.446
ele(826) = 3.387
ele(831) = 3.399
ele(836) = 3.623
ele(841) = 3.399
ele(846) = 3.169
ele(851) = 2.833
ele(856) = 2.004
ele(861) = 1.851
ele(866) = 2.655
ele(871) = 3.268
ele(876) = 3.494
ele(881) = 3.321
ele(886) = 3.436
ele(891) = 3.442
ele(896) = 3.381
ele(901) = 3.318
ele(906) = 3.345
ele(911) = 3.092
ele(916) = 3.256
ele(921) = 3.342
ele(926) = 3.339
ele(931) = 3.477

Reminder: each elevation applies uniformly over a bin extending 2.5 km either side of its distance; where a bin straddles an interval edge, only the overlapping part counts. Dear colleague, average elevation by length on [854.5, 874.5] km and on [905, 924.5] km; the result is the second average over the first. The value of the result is 1.3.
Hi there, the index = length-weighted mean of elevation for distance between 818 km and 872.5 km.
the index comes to 3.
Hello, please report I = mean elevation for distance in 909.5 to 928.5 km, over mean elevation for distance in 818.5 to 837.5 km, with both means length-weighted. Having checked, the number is 0.9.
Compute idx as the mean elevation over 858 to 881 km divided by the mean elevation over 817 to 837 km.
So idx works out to 0.83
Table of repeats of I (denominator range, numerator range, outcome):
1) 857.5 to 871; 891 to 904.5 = 1.39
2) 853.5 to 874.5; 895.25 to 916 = 1.31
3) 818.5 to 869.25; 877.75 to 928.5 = 1.12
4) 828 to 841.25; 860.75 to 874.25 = 0.79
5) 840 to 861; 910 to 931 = 1.22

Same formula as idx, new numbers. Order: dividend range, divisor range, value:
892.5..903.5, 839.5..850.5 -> 1.05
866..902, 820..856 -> 1.03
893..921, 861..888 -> 1.06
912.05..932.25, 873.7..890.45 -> 0.97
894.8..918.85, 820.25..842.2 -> 0.95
